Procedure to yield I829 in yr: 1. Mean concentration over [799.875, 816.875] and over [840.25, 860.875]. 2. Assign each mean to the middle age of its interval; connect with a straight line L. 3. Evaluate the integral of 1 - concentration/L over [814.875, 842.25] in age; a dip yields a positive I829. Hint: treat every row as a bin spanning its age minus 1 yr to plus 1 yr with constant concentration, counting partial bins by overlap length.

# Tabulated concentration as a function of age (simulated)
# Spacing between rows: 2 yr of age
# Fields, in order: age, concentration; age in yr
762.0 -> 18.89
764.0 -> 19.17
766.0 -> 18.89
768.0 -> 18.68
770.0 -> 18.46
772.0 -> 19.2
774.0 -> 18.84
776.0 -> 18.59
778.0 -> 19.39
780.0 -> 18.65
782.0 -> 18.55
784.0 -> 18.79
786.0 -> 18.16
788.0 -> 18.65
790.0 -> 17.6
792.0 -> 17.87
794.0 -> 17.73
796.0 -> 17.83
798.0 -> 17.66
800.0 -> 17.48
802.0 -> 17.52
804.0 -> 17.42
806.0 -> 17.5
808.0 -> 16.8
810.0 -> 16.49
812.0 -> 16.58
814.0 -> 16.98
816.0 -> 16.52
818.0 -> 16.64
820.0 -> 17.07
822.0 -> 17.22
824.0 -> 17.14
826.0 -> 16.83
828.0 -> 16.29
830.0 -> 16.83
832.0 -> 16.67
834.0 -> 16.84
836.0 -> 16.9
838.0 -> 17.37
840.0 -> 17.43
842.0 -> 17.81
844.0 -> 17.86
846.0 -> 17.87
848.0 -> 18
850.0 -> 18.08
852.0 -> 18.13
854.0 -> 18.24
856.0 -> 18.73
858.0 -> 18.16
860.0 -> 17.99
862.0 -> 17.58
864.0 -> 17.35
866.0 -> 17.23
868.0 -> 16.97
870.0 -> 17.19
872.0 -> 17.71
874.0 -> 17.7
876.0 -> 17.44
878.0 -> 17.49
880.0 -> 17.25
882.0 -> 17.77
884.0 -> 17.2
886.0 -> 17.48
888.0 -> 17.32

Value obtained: 0.9 yr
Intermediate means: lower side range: 17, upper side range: 18.1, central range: 16.9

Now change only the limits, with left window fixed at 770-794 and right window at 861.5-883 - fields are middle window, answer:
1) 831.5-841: 0.4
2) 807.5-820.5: 1.0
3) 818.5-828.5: 0.6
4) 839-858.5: -0.4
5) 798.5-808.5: 0.5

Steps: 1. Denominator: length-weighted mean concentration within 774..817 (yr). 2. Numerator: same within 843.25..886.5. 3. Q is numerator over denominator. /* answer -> 1.00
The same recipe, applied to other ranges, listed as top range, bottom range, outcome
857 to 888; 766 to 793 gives 0.94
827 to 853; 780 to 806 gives 0.97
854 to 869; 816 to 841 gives 1.05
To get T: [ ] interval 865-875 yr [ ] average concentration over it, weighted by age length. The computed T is 17.4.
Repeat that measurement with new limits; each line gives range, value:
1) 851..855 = 18.2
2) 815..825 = 16.9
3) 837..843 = 17.5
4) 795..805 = 17.6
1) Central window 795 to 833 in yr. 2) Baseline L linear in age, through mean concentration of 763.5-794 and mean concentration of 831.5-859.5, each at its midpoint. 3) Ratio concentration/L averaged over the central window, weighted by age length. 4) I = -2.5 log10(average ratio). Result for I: 0.07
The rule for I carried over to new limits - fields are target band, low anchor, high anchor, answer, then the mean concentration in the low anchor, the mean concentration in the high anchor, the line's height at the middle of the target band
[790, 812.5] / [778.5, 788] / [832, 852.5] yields 0.05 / 18.6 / 17.6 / 18.3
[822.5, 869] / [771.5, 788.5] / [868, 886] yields 0.02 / 18.7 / 17.4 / 17.9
